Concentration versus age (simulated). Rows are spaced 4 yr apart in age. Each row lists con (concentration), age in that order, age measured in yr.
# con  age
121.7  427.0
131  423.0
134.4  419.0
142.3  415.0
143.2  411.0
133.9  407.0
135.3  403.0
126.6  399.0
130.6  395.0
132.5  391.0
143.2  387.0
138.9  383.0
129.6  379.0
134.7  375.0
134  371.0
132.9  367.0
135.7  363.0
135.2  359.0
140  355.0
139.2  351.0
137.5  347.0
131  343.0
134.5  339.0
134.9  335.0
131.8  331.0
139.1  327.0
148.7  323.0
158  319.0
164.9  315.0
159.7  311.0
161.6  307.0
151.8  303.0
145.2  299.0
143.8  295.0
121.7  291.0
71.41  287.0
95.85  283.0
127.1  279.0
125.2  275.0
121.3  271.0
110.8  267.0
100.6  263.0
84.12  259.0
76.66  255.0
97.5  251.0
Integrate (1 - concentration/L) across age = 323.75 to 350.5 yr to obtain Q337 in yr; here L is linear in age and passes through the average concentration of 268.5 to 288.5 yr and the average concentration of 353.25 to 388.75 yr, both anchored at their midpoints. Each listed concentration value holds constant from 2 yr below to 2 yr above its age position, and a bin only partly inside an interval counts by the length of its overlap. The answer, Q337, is -2.0 yr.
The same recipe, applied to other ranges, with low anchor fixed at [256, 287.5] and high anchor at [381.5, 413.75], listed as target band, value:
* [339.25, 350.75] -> -1.13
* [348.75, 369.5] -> -1.68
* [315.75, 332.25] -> -4.03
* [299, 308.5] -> -3.45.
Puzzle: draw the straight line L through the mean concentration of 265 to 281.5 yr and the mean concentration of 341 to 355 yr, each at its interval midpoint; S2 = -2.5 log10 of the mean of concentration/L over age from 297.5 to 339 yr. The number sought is -0.15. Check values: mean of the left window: 120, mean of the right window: 136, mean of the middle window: 149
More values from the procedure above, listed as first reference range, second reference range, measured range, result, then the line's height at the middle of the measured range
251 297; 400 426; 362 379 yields -0.06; 127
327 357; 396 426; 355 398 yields 0.00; 135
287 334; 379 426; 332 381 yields 0.04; 140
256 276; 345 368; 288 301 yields -0.14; 116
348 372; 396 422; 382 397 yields 0.00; 136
